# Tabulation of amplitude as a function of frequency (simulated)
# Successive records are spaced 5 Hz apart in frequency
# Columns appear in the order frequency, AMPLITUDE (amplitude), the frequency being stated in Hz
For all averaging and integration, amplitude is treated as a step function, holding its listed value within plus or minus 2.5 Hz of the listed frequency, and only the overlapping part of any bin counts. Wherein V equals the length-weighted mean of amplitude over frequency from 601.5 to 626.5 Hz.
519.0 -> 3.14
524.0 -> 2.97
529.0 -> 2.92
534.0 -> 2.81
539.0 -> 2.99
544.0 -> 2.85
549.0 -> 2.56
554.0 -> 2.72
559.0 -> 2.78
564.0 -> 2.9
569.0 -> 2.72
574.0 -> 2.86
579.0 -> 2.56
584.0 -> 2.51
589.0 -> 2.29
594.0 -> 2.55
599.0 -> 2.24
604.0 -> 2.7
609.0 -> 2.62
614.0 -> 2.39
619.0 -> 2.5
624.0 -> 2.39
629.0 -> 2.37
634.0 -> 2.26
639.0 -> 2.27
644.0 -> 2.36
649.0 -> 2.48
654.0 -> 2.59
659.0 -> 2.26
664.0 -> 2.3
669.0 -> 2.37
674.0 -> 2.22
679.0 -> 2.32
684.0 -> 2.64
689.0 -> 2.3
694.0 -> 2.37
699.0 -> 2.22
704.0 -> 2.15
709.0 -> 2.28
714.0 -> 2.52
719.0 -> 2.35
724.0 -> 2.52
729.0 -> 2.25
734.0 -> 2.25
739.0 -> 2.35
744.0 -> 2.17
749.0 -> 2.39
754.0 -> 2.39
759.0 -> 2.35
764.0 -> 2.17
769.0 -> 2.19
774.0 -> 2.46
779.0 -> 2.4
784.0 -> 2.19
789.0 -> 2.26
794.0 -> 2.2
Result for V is 2.52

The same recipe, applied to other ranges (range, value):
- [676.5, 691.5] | 2.42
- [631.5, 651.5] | 2.34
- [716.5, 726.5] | 2.44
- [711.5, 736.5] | 2.38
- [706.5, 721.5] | 2.38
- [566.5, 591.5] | 2.59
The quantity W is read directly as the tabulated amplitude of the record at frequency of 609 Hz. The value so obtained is 2.62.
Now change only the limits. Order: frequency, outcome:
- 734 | 2.25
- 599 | 2.24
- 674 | 2.22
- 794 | 2.2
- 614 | 2.39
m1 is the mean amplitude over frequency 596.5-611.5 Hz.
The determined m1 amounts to 2.52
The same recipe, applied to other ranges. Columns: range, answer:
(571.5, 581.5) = 2.71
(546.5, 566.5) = 2.74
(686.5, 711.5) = 2.26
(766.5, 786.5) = 2.31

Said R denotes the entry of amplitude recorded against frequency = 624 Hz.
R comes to 2.39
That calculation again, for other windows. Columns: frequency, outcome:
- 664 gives 2.3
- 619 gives 2.5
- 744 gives 2.17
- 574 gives 2.86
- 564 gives 2.9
